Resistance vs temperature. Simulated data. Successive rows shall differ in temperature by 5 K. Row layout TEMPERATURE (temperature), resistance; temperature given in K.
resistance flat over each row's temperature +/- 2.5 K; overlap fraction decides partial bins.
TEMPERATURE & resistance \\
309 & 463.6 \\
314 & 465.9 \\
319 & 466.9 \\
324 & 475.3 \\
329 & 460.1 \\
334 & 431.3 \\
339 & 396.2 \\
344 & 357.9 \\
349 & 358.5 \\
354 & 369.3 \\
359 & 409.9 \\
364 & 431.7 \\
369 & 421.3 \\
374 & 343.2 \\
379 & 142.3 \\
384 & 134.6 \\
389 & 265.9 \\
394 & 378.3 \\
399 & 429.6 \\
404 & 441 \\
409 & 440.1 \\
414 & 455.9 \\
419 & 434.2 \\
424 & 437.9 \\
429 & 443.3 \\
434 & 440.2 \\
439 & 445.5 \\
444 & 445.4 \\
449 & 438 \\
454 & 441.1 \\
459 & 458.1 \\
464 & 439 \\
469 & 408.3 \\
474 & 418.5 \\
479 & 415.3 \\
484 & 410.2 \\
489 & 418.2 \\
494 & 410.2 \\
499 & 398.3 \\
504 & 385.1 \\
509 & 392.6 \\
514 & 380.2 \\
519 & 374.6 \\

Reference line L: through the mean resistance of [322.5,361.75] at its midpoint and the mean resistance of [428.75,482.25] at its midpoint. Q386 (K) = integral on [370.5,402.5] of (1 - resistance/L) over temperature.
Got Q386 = 9.7 K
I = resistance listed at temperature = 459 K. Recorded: 458.1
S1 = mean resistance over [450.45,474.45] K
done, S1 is 434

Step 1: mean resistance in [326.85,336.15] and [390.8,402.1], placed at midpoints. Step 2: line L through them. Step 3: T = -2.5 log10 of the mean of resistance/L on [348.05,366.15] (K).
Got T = 0.08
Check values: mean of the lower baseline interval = 446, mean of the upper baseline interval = 397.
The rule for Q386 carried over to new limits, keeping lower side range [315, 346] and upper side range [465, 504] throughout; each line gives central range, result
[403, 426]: -1.1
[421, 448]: -1.5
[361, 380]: 3.4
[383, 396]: 4.8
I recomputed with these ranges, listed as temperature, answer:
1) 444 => 445.4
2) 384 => 134.6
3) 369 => 421.3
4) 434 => 440.2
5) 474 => 418.5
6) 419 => 434.2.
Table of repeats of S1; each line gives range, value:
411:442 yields 443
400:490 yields 435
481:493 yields 414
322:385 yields 369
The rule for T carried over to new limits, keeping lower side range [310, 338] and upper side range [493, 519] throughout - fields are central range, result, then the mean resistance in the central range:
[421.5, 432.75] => -0.05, 441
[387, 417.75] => 0.06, 405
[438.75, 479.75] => -0.07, 435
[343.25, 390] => 0.34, 324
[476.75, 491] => -0.04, 414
